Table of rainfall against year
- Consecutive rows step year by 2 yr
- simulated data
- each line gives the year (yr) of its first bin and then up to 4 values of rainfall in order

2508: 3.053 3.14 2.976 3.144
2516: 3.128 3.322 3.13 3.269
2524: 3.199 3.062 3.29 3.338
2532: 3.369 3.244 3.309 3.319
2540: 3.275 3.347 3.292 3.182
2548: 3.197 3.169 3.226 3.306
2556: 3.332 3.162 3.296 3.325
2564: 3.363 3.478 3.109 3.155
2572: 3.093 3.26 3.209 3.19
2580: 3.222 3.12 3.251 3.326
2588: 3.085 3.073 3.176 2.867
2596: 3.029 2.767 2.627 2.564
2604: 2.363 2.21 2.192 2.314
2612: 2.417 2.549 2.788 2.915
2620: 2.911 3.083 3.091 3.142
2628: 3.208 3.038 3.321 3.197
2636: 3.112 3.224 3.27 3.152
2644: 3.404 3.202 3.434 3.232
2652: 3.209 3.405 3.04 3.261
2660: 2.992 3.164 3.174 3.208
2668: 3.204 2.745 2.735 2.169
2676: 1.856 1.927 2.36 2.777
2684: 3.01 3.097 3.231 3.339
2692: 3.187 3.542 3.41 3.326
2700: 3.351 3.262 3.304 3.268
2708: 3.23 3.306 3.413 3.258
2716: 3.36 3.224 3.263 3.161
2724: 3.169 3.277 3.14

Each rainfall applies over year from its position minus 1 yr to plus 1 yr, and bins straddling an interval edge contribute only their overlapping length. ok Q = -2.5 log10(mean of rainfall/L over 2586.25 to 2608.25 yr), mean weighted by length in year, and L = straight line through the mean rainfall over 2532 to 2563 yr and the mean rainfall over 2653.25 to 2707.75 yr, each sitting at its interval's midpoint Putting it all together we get 0.15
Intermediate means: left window 3.27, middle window 2.76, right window 3.01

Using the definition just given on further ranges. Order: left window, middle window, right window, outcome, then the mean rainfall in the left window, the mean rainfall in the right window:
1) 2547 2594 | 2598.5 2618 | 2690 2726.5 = 0.29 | 3.22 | 3.3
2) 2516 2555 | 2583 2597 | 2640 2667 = 0.04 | 3.25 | 3.22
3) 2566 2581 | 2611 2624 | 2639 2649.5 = 0.16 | 3.2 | 3.29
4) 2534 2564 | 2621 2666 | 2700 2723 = 0.03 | 3.27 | 3.28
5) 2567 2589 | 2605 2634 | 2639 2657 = 0.15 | 3.18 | 3.26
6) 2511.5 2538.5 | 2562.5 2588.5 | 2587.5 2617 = -0.13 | 3.22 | 2.66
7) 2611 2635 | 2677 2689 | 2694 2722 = 0.18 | 2.97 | 3.31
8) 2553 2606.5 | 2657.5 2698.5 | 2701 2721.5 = 0.11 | 3.08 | 3.29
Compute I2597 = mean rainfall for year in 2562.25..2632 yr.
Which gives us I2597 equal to 2.96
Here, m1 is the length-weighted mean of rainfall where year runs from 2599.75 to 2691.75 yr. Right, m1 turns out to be 2.91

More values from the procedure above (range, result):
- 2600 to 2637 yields 2.8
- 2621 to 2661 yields 3.2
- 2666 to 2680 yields 2.49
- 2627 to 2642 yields 3.19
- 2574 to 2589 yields 3.2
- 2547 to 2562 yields 3.25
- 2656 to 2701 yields 2.96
